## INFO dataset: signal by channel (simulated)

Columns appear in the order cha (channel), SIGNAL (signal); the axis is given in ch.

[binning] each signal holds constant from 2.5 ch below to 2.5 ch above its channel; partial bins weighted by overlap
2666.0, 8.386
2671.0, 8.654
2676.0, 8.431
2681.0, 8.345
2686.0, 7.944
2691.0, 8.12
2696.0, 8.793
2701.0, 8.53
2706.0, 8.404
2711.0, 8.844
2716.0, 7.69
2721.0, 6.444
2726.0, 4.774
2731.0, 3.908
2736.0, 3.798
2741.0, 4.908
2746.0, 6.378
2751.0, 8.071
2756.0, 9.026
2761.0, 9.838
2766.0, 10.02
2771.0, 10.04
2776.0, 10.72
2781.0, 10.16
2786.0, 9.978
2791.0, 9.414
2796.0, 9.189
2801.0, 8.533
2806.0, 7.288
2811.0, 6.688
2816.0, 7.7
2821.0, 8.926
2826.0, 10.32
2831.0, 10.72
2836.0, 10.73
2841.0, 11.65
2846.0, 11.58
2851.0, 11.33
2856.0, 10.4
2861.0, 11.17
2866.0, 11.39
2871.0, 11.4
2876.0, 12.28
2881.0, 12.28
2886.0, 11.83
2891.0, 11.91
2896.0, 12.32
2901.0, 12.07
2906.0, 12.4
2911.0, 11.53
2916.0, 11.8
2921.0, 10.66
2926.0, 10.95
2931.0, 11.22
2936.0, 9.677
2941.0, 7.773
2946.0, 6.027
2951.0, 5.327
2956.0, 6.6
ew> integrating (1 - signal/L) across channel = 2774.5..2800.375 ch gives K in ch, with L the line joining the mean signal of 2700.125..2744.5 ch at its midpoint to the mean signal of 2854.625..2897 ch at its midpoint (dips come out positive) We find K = -3.7 ch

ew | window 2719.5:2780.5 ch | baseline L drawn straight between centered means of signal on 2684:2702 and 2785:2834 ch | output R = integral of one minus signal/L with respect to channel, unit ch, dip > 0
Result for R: 8.4 ch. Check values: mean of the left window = 8.34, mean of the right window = 8.86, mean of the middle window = 7.43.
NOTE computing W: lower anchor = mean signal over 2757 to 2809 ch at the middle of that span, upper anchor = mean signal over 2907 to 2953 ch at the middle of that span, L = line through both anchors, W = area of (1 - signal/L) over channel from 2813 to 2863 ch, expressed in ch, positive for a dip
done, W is -4.7 ch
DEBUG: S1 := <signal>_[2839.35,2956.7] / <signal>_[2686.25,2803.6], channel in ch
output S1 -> 1.33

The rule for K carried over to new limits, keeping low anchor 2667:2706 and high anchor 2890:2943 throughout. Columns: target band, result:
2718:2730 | 4.6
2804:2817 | 3.6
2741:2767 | 2.8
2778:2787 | -0.5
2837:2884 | -4.5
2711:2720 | 1.0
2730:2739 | 5.1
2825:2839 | -0.7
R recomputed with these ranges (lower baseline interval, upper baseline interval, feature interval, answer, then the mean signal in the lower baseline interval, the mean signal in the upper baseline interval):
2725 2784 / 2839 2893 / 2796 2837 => 4.4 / 7.73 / 11.6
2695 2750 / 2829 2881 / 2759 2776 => -3.9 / 6.57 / 11.3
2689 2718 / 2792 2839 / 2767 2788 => -3.5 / 8.41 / 8.95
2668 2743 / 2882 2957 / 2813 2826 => 0.3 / 7.2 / 10.3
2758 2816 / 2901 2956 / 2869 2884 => -3.9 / 9.19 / 9.7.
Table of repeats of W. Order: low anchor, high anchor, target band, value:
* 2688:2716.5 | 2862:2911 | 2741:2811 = 6.7 ch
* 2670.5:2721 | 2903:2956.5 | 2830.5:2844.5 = -3.2 ch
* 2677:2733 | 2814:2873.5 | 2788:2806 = 1.4 ch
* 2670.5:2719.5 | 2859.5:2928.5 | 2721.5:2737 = 7.7 ch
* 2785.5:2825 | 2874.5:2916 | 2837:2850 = -1.9 ch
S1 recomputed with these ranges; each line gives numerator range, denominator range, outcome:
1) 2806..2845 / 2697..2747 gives 1.47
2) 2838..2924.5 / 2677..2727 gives 1.47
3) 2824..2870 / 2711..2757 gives 1.79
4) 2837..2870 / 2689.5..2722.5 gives 1.38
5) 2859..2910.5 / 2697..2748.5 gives 1.85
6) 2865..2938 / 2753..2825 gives 1.27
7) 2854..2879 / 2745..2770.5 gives 1.28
